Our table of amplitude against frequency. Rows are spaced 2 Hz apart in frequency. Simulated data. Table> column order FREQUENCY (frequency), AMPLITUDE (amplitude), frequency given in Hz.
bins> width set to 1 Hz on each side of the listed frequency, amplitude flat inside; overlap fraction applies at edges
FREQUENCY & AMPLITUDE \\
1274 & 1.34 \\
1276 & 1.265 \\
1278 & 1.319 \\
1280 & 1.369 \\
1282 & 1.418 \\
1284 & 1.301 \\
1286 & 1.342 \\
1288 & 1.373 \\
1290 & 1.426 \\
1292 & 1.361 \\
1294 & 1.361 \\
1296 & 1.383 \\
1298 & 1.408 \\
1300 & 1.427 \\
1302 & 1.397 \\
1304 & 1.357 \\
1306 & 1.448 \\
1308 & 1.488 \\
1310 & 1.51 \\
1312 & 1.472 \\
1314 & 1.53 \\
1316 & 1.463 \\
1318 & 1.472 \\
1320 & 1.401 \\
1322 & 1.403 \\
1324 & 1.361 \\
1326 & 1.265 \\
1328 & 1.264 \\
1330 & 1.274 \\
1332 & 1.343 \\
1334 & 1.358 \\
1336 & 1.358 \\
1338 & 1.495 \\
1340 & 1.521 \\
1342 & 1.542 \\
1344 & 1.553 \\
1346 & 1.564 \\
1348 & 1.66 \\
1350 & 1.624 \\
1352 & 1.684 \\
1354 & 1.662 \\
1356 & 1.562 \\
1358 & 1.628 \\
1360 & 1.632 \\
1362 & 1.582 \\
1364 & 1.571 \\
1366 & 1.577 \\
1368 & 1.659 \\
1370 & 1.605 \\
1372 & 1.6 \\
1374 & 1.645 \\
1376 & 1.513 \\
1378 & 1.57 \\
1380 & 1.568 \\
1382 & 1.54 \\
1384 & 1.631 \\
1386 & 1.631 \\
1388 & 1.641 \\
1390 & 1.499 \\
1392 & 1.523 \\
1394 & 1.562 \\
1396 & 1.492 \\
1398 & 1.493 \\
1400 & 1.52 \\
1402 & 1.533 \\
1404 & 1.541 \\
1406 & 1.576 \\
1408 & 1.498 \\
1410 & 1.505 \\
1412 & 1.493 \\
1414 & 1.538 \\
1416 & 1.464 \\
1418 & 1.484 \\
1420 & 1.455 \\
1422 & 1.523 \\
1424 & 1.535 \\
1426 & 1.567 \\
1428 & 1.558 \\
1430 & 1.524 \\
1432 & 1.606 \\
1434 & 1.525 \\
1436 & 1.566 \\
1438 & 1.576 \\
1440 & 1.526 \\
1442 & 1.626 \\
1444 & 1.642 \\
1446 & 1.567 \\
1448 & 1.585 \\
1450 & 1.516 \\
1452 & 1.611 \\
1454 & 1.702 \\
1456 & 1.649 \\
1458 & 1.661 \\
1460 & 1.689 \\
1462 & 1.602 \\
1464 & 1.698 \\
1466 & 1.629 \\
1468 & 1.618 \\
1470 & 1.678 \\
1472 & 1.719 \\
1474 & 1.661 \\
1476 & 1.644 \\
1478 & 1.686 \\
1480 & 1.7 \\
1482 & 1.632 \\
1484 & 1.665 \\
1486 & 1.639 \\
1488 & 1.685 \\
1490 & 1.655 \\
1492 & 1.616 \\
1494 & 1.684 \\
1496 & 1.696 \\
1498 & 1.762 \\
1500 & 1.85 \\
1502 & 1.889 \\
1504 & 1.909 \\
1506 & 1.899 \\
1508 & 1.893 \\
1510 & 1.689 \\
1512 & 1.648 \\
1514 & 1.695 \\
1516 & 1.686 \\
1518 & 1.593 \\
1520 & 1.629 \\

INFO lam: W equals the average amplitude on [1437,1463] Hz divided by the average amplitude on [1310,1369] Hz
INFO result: 1.07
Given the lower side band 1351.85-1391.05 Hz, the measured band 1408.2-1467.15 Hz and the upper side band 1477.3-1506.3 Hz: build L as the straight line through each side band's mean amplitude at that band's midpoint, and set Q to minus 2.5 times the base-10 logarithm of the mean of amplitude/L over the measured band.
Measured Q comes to 0.07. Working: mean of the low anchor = 1.6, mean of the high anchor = 1.73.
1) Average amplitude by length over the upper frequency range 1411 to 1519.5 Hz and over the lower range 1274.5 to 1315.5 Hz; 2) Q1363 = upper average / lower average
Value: 1.17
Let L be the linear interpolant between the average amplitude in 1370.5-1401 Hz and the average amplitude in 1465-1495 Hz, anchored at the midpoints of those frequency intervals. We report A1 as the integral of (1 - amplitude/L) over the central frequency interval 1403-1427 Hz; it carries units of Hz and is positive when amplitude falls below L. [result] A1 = 1.2 Hz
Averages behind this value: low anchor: 1.56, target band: 1.51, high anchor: 1.66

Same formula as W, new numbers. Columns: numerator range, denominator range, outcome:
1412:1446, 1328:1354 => 1.03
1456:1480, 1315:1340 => 1.21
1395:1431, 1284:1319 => 1.07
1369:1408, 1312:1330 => 1.12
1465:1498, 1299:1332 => 1.18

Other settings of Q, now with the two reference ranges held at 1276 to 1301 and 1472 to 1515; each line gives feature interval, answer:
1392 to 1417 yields 0.036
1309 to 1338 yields 0.027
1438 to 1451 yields 0.042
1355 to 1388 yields -0.058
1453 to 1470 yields 0.007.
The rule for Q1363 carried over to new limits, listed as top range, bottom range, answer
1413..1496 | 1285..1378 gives 1.09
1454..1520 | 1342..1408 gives 1.08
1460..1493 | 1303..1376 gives 1.10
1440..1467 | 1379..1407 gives 1.05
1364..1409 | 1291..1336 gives 1.12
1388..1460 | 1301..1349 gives 1.08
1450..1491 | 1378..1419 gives 1.08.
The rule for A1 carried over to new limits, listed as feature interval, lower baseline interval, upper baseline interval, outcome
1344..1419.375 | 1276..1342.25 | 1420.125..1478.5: -3.2 Hz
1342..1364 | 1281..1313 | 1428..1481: -1.9 Hz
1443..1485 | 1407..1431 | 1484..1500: -0.7 Hz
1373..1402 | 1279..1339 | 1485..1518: -0.5 Hz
